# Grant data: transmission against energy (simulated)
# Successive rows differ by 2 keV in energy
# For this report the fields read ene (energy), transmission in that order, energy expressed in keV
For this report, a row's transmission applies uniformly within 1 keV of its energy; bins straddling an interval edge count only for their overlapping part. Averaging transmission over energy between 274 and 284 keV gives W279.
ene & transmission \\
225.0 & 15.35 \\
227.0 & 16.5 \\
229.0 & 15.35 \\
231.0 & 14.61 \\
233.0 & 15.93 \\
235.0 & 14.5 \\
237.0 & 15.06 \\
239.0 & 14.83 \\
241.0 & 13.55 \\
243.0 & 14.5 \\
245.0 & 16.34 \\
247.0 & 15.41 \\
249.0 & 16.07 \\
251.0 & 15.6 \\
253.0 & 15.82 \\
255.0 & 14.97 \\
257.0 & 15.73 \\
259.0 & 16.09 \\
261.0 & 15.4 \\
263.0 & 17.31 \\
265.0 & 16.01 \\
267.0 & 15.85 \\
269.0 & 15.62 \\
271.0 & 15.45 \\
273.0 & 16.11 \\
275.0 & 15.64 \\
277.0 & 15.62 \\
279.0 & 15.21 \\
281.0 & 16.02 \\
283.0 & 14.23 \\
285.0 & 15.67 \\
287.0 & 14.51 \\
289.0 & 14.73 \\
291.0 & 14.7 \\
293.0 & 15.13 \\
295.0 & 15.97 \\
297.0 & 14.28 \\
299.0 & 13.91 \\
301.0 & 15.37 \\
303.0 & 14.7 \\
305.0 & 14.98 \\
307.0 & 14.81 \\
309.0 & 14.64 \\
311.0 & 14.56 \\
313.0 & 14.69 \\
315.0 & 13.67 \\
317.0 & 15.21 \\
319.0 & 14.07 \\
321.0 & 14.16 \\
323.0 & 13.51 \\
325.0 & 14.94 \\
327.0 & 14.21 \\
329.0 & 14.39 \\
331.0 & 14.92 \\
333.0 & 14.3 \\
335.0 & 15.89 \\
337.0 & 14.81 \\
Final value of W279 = 15.3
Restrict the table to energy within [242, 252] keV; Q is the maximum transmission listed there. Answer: 16.34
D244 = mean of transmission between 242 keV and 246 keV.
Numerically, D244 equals 15.4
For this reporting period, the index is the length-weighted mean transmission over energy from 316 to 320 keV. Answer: 14.6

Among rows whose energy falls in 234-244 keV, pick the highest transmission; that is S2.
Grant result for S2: 15.06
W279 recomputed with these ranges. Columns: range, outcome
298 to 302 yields 14.6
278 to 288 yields 15.1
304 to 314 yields 14.7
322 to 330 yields 14.3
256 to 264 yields 16.1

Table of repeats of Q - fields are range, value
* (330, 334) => 14.92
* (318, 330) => 14.94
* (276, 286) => 16.02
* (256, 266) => 17.31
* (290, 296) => 15.97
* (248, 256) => 16.07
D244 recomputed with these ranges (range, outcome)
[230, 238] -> 15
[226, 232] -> 15.5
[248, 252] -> 15.8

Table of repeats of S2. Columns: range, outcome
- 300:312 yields 15.37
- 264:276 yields 16.11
